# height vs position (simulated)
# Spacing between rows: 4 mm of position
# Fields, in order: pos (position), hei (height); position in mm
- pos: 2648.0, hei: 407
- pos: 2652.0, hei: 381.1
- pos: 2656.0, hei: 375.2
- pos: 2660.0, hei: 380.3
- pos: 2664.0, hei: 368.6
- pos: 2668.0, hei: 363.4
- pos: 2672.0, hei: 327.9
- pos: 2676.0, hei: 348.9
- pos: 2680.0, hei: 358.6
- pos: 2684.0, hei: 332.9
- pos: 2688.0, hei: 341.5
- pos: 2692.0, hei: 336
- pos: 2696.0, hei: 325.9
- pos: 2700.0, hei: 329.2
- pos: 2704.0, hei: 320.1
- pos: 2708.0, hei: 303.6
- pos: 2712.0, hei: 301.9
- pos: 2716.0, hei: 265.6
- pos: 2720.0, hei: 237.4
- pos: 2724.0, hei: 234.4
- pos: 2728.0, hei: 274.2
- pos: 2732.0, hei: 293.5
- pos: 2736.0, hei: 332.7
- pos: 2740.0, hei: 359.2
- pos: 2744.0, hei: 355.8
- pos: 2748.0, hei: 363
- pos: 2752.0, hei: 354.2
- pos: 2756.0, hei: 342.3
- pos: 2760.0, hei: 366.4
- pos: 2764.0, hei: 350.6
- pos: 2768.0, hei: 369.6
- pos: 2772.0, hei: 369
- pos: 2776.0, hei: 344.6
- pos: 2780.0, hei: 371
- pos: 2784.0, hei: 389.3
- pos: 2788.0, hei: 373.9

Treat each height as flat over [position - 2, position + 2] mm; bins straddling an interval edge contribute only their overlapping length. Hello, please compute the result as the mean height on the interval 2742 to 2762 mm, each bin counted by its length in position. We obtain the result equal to 356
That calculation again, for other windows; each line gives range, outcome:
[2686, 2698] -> 334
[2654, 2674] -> 363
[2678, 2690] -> 344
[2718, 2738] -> 274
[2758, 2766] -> 358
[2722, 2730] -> 254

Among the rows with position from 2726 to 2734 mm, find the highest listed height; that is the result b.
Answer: 293.5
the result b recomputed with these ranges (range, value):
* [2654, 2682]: 380.3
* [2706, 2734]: 303.6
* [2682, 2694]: 341.5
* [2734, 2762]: 366.4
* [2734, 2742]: 359.2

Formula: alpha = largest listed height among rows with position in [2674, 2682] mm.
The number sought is 358.6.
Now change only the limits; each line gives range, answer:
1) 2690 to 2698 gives 336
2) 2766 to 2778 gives 369.6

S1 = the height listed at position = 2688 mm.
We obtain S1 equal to 341.5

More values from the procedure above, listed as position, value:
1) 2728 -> 274.2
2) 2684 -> 332.9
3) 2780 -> 371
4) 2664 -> 368.6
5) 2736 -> 332.7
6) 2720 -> 237.4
